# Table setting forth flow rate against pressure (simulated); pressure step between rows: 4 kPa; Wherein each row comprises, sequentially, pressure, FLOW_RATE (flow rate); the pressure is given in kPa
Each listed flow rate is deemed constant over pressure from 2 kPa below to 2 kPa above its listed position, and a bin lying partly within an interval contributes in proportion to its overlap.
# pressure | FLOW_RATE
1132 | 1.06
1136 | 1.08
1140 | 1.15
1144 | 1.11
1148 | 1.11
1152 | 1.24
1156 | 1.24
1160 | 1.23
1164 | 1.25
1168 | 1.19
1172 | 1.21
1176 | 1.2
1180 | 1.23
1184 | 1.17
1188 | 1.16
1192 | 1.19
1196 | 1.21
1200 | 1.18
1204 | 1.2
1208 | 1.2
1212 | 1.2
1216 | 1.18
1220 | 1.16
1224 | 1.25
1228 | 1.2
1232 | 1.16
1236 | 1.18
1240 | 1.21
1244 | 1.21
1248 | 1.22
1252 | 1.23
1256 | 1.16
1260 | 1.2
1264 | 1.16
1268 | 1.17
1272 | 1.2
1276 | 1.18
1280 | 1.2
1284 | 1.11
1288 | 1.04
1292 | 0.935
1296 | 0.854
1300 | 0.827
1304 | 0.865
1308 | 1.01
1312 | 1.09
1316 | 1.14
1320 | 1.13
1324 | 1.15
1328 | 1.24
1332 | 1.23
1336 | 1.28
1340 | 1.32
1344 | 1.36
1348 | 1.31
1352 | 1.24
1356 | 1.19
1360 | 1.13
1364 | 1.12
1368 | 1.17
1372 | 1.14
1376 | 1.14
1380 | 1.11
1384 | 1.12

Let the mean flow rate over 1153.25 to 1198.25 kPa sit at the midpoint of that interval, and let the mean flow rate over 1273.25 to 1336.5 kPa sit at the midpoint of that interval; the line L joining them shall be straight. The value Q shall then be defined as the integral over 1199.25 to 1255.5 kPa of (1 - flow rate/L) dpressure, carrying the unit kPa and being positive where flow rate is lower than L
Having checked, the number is -2.1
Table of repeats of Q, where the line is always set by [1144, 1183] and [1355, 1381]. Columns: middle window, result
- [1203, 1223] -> 0.0 kPa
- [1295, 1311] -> 3.6 kPa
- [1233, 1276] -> -0.6 kPa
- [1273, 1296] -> 1.8 kPa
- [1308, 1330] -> 0.4 kPa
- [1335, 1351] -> -2.3 kPa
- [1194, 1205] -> 0.0 kPa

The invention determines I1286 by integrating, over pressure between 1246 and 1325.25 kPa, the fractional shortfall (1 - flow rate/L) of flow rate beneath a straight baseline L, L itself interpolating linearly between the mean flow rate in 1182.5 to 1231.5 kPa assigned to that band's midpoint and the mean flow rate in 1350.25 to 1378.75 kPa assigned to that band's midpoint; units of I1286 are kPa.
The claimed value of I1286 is 5.6 kPa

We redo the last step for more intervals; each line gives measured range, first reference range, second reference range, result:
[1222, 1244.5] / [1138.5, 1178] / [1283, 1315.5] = -2.65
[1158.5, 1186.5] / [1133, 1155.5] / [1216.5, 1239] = -1.27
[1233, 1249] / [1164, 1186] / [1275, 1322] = -1.31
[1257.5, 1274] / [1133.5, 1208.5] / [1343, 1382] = 0.06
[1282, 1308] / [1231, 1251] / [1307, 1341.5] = 5.32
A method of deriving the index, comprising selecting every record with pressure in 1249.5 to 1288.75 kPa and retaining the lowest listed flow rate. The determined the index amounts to 1.04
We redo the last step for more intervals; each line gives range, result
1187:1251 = 1.16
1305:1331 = 1.01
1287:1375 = 0.827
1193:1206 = 1.18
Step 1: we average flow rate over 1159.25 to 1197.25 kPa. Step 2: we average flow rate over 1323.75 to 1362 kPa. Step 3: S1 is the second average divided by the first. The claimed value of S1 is 1.0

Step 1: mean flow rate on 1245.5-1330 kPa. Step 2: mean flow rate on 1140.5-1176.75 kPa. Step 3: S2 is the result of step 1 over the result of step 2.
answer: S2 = 0.9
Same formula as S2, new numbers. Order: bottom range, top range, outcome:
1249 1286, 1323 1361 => 1.06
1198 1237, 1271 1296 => 0.91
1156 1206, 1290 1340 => 0.89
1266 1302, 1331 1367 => 1.17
